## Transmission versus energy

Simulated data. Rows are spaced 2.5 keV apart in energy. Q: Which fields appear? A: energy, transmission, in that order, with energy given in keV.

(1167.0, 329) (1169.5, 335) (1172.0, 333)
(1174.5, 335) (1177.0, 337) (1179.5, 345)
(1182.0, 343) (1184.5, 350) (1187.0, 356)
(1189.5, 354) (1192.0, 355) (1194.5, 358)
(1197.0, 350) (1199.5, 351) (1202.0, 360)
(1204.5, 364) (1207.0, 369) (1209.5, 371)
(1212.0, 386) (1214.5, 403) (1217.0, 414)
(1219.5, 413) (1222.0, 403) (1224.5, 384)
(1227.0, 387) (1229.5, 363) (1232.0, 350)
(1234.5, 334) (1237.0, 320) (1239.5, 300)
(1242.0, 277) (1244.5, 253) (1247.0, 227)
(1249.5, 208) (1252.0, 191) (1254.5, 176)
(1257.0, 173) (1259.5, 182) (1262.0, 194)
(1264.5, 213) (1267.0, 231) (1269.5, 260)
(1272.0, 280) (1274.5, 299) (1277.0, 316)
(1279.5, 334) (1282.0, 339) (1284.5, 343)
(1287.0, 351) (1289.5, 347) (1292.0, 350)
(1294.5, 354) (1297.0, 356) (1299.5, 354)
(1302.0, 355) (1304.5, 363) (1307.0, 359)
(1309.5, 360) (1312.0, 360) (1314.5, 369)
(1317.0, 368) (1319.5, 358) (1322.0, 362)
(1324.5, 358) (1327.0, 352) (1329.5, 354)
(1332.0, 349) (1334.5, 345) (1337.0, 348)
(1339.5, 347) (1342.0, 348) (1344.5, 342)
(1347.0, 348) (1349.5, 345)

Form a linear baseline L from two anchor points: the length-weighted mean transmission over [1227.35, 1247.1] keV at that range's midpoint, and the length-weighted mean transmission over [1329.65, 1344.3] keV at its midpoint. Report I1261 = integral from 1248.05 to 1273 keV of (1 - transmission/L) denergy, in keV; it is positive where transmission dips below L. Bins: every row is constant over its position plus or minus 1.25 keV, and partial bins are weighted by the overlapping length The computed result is 8.6 keV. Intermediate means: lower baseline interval 311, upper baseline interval 348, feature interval 210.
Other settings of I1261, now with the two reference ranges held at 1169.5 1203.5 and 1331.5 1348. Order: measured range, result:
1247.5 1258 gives 4.75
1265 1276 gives 2.61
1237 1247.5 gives 2.23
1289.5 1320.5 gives -1.03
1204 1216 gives -1.12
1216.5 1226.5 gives -1.55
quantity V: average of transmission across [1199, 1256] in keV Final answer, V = 330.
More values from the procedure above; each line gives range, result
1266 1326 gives 339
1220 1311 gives 303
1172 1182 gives 339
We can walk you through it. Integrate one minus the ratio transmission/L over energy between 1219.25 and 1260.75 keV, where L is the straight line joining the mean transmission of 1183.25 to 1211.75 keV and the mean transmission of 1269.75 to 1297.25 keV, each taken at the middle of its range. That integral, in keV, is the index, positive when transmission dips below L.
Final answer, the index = 7.0 keV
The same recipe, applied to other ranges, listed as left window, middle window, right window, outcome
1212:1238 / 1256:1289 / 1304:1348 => 8.4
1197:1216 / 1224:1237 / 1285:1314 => 0.3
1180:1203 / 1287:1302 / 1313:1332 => 0.2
